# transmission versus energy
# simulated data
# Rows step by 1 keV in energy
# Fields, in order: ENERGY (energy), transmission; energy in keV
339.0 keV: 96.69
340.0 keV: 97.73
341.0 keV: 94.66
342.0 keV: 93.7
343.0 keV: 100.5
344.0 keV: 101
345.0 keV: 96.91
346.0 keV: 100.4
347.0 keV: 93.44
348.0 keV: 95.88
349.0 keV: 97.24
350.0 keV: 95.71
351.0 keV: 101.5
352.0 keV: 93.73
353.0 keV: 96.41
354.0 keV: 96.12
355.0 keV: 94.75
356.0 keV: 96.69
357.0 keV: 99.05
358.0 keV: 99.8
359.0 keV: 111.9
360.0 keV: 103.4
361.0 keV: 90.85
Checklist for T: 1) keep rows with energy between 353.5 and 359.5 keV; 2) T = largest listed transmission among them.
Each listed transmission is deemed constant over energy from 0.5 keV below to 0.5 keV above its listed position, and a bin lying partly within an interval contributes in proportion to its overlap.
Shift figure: 111.9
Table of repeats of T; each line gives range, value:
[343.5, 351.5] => 101.5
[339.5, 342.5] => 97.73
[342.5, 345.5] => 101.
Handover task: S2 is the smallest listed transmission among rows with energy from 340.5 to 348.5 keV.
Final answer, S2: 93.44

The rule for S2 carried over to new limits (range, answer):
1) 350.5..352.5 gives 93.73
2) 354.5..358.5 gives 94.75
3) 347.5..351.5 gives 95.71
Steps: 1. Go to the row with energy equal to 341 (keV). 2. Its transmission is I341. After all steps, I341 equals 94.66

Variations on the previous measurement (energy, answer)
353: 96.41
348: 95.88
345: 96.91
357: 99.05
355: 94.75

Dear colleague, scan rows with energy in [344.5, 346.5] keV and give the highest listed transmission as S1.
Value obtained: 100.4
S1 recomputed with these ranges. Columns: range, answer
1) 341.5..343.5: 100.5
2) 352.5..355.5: 96.41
